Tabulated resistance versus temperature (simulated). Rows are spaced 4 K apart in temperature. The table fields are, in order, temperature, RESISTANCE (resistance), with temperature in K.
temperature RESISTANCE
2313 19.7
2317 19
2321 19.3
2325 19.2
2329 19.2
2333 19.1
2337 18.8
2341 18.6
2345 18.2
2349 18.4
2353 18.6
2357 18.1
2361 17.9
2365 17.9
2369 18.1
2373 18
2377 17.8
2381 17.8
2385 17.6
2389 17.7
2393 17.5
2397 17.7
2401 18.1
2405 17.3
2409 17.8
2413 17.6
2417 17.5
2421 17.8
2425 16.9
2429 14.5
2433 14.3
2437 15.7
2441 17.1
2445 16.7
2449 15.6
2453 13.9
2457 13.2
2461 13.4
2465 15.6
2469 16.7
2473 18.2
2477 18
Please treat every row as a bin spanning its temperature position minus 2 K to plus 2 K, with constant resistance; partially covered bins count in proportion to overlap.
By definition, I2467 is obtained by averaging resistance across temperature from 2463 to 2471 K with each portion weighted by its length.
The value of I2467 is 16.1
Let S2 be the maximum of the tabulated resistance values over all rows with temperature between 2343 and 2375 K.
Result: 18.6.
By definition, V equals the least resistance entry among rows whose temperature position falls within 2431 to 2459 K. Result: 13.2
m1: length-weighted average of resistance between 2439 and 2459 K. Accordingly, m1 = 15.3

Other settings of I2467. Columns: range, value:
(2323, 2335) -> 19.2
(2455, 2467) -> 14.1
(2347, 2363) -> 18.2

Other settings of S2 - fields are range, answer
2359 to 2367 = 17.9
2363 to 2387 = 18.1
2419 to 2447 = 17.8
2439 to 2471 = 17.1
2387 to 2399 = 17.7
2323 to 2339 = 19.2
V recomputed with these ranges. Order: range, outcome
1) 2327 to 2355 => 18.2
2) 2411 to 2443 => 14.3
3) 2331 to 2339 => 18.8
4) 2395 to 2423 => 17.3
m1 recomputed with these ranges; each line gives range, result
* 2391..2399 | 17.6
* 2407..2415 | 17.7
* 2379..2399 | 17.7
